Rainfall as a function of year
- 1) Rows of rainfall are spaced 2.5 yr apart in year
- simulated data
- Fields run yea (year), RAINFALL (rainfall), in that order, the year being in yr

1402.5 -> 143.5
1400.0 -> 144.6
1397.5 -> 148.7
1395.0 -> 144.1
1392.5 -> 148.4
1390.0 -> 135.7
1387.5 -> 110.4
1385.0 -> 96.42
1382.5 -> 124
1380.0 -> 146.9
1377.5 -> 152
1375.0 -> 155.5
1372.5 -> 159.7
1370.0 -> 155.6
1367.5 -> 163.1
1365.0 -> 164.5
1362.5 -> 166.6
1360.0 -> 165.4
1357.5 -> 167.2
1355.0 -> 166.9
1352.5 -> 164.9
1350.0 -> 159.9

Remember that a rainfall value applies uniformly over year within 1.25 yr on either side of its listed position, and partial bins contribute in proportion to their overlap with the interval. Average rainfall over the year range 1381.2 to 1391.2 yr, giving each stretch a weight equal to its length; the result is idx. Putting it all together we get 117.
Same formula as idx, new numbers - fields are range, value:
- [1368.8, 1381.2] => 154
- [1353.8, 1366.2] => 166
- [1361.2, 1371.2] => 162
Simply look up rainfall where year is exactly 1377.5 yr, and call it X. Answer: 152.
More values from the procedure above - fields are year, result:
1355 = 166.9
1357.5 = 167.2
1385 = 96.42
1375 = 155.5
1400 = 144.6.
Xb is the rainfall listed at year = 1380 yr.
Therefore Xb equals 146.9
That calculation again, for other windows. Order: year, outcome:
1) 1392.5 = 148.4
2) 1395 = 144.1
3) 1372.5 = 159.7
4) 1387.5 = 110.4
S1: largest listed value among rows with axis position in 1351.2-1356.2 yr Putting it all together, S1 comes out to 166.9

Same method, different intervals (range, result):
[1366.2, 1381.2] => 163.1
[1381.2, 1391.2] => 135.7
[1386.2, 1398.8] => 148.7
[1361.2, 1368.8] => 166.6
